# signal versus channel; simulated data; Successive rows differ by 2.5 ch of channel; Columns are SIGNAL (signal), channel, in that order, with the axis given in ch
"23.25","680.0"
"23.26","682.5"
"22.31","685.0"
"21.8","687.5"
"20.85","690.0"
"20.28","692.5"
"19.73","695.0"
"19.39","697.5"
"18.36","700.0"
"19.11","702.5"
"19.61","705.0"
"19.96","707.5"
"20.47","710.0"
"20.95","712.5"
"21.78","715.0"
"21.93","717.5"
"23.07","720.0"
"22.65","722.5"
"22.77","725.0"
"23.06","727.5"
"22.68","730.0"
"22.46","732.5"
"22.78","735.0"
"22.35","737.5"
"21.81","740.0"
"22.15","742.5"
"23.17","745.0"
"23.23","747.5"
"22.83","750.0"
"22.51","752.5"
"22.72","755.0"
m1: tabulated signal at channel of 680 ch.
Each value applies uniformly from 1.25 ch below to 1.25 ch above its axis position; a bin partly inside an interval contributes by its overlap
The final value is 23.25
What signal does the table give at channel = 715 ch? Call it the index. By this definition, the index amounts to 21.78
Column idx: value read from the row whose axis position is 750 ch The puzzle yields 22.83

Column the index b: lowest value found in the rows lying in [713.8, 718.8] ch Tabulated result 21.78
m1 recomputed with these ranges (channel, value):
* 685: 22.31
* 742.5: 22.15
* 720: 23.07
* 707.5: 19.96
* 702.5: 19.11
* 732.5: 22.46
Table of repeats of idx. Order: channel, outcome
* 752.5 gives 22.51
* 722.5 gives 22.65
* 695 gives 19.73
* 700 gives 18.36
